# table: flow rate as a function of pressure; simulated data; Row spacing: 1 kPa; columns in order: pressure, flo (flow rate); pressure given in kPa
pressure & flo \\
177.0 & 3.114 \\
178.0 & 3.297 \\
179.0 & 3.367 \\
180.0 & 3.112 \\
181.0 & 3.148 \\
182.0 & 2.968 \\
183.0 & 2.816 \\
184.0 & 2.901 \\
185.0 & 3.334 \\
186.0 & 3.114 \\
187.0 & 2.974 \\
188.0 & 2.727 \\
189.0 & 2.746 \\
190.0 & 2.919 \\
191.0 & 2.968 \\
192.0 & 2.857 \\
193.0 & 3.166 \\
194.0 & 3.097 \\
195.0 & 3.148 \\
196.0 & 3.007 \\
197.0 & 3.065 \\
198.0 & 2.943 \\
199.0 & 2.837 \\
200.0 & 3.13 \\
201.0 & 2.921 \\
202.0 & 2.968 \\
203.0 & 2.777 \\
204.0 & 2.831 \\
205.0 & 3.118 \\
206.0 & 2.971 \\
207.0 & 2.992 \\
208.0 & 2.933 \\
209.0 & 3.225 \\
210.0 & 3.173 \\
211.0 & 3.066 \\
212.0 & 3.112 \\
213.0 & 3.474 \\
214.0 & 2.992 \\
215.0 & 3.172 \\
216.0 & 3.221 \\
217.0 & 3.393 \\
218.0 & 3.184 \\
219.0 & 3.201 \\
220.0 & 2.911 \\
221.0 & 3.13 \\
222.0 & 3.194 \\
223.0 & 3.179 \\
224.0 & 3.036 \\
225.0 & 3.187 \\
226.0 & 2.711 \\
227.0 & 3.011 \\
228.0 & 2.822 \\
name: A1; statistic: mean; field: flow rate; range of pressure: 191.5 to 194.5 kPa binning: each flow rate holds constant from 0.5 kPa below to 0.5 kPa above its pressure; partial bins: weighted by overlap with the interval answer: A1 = 3.04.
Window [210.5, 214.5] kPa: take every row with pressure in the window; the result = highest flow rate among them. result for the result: 3.474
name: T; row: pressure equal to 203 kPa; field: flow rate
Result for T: 2.777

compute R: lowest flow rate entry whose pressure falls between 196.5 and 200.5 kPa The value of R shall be 2.837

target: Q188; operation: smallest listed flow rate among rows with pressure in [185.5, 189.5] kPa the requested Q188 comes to 2.727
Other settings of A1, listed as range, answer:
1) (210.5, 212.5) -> 3.09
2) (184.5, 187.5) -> 3.14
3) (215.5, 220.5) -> 3.18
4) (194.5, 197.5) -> 3.07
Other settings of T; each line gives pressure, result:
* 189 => 2.746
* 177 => 3.114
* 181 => 3.148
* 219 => 3.201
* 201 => 2.921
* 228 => 2.822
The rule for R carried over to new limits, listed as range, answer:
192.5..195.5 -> 3.097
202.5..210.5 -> 2.777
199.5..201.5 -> 2.921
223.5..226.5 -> 2.711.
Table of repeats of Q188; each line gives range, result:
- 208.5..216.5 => 2.992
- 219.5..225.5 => 2.911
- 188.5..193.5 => 2.746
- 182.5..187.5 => 2.816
